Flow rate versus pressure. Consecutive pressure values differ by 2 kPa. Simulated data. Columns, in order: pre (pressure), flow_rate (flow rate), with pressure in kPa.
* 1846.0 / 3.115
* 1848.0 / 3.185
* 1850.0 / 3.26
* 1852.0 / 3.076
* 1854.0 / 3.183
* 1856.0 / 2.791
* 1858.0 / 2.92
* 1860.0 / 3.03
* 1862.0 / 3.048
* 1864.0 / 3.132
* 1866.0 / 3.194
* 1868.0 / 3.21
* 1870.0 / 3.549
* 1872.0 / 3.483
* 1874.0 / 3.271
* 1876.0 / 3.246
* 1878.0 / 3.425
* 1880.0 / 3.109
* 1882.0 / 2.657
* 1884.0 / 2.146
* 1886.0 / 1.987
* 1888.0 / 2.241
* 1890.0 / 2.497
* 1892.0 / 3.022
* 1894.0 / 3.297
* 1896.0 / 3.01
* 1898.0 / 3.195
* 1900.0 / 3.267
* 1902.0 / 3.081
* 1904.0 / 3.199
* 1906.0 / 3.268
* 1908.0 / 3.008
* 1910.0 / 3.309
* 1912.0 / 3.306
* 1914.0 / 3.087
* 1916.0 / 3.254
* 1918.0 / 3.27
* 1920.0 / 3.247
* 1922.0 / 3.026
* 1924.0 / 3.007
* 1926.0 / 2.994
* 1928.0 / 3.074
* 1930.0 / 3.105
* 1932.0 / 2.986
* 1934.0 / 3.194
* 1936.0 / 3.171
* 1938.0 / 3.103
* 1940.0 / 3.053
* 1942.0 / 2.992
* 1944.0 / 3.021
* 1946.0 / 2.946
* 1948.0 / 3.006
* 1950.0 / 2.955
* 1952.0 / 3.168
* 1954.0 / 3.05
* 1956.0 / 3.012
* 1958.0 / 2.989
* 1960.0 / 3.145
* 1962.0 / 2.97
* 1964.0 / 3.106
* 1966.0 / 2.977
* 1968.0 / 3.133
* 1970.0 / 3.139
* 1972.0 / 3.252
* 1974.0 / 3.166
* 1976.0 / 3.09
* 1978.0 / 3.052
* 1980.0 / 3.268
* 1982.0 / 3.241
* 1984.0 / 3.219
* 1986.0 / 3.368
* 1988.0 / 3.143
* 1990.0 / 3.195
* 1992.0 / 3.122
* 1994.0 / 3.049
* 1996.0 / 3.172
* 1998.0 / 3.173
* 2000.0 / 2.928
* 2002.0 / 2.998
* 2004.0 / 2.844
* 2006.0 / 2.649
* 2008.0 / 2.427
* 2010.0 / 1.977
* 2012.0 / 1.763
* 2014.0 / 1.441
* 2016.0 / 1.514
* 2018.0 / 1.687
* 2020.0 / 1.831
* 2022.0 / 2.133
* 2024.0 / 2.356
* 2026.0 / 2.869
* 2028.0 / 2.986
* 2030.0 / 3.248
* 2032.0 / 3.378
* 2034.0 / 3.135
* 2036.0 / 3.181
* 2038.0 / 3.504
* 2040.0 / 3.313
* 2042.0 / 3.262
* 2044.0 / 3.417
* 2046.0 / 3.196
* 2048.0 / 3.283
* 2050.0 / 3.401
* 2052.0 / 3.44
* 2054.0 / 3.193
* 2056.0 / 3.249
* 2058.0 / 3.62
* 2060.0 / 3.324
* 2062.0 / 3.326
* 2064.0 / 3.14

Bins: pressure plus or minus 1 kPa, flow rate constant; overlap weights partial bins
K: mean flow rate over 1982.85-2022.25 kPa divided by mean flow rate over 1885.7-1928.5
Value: 0.9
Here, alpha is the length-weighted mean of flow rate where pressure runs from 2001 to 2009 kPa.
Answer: 2.73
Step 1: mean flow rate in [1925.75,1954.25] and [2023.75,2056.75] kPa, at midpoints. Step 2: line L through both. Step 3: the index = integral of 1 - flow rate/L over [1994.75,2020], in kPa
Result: 6.4 kPa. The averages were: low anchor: 3.06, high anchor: 3.22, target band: 2.37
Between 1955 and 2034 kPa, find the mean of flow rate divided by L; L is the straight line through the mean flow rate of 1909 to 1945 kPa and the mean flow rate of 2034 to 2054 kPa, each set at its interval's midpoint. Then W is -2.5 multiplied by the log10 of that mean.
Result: 0.15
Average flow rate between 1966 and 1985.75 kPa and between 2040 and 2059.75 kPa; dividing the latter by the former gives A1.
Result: 1.05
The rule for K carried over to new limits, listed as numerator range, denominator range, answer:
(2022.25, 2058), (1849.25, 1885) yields 1.03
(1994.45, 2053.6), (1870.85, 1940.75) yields 0.91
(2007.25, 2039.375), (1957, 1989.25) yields 0.79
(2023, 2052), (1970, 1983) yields 1.00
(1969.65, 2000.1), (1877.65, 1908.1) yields 1.10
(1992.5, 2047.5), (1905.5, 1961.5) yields 0.88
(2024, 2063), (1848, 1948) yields 1.06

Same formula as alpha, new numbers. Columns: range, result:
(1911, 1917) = 3.22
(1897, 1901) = 3.23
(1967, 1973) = 3.17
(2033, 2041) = 3.28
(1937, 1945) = 3.04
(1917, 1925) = 3.14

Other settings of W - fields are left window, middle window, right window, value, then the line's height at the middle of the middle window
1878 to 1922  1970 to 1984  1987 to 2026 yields -0.203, 2.64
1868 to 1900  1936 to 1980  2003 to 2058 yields -0.073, 2.87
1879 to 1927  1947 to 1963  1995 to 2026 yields -0.139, 2.67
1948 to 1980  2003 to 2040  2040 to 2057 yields 0.274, 3.23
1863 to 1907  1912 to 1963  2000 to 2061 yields -0.046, 2.95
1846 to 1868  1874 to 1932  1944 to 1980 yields 0.023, 3.08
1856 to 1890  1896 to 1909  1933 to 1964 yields -0.057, 3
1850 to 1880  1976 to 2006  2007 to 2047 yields -0.132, 2.75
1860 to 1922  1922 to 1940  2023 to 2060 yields 0.012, 3.11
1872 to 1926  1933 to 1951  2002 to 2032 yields -0.104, 2.77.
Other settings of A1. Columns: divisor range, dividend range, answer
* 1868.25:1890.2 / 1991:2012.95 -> 0.94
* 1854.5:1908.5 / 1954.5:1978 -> 1.02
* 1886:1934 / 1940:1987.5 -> 1.01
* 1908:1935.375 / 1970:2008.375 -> 0.98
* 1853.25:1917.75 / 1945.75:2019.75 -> 0.94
